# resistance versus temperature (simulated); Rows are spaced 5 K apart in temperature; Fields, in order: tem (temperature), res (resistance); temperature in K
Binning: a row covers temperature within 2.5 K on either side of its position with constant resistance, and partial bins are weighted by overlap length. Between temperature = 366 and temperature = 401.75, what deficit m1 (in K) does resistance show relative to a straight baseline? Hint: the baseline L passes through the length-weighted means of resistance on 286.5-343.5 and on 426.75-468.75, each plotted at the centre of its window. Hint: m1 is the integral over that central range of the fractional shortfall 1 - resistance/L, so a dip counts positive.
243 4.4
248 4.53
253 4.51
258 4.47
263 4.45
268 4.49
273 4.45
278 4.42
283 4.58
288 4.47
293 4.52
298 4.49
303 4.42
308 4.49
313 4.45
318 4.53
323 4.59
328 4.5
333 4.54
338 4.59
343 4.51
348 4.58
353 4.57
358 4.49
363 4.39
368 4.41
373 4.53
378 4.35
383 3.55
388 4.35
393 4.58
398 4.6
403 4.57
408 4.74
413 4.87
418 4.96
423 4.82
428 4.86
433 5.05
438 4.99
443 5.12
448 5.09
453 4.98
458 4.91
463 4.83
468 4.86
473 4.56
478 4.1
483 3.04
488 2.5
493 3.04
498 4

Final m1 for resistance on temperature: 3.0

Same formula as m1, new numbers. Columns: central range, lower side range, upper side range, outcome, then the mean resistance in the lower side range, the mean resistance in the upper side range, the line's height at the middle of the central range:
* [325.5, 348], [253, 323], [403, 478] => 0.3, 4.48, 4.87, 4.61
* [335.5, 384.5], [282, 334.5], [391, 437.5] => 2.4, 4.5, 4.79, 4.65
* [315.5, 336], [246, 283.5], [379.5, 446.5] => 0.1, 4.48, 4.7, 4.57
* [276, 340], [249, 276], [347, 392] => -1.2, 4.48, 4.36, 4.43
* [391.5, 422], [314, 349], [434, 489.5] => -1.4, 4.54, 4.5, 4.52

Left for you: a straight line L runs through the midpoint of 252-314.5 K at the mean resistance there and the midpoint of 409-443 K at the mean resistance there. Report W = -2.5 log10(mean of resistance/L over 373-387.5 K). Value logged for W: 0.17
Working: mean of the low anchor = 4.48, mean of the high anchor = 4.93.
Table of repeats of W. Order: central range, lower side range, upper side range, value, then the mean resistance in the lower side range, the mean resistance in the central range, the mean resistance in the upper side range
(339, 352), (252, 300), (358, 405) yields -0.034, 4.48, 4.55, 4.37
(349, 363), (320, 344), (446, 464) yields 0.028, 4.55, 4.51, 4.96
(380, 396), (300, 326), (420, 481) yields 0.123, 4.5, 4.18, 4.83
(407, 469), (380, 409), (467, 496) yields -0.229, 4.38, 4.94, 3.63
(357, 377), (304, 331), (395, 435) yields 0.051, 4.51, 4.44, 4.8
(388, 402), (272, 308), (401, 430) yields 0.049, 4.48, 4.54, 4.81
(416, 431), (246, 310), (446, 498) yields -0.151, 4.48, 4.88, 4.17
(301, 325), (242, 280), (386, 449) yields 0.021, 4.47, 4.5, 4.81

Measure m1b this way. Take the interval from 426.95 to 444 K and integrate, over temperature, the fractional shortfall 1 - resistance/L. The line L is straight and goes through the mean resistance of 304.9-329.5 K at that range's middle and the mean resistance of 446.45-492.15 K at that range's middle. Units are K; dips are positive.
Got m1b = -2.7 K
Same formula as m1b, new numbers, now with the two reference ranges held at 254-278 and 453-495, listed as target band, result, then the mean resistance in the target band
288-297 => -0.2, 4.5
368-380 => -0.5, 4.44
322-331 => -0.4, 4.54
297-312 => -0.3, 4.46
